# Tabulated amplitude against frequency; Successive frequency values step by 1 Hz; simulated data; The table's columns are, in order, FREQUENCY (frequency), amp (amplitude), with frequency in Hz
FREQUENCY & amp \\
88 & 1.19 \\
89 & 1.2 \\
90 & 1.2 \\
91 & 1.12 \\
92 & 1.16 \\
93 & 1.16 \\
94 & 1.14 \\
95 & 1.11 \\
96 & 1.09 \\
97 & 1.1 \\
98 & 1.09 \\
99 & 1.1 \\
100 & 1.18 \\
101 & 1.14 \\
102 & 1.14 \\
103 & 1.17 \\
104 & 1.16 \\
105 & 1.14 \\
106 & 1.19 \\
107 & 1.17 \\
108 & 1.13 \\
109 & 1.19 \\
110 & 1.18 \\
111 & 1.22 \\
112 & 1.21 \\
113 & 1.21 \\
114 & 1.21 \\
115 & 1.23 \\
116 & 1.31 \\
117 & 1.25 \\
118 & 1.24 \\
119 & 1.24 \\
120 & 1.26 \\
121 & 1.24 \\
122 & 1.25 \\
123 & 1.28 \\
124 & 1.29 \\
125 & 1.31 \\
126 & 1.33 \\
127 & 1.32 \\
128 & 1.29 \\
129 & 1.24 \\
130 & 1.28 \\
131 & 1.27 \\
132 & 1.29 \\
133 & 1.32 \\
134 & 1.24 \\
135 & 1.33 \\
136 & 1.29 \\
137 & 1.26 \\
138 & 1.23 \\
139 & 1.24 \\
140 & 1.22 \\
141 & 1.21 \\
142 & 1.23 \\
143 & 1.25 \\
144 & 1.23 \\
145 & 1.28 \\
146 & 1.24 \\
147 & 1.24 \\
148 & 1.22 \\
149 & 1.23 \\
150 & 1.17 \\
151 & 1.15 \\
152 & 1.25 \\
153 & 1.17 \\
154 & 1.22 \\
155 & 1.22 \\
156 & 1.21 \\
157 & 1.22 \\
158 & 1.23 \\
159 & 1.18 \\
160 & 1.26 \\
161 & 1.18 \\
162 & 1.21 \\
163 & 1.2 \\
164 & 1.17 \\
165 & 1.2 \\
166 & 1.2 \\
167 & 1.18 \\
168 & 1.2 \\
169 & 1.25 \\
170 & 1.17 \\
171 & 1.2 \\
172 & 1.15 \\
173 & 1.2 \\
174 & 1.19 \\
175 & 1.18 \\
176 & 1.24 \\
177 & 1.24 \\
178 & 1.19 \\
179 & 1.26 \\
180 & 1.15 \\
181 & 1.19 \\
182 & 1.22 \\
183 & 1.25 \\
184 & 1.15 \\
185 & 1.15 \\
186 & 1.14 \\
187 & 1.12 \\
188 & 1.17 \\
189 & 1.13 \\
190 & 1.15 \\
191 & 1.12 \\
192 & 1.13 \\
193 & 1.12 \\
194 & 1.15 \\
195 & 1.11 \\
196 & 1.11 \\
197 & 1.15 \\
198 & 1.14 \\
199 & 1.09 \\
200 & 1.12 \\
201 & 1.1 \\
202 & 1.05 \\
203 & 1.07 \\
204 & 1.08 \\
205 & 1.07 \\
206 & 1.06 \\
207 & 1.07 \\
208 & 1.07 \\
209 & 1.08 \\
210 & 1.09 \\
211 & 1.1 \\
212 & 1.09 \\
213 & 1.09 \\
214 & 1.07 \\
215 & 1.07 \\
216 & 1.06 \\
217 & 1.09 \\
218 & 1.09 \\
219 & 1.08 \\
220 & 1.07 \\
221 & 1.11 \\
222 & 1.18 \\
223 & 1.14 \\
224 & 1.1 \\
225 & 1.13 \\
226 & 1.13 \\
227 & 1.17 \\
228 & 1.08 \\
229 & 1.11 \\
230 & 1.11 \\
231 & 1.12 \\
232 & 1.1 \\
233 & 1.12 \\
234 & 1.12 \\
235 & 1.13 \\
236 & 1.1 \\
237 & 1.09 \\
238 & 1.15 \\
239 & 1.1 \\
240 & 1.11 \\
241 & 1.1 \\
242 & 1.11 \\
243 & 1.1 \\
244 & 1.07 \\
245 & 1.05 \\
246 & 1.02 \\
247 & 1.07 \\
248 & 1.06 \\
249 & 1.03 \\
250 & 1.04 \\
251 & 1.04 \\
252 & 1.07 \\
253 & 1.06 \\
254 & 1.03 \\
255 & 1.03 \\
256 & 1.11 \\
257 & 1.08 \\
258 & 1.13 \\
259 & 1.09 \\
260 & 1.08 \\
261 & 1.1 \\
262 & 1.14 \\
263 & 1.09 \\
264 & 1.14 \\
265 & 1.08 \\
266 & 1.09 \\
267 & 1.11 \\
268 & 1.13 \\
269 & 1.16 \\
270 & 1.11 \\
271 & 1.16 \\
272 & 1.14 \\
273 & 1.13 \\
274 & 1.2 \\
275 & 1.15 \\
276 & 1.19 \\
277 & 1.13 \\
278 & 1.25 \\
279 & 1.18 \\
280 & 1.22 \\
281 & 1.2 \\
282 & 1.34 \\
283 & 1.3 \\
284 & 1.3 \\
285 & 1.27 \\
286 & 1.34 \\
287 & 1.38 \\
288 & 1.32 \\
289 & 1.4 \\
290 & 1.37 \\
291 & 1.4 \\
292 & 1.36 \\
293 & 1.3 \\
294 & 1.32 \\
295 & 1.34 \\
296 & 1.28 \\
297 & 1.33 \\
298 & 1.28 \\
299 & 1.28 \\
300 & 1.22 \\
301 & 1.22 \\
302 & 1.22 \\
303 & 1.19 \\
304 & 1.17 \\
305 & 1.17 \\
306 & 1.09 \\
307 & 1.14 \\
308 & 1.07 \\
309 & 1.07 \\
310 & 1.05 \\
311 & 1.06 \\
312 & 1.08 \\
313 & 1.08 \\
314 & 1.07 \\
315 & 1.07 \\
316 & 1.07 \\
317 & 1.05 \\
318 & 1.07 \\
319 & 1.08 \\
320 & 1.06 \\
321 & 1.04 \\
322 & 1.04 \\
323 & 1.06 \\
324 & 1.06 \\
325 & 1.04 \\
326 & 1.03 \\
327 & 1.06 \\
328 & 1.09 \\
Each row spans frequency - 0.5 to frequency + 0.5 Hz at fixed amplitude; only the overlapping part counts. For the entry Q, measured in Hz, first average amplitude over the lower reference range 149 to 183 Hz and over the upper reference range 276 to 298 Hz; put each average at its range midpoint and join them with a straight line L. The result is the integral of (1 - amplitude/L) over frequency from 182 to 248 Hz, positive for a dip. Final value 7.1 Hz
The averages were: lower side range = 1.2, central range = 1.11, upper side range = 1.3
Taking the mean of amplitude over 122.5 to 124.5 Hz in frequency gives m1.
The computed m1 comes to 1.29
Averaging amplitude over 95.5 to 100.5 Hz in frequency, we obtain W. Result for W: 1.11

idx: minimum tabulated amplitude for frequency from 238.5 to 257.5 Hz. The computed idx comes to 1.02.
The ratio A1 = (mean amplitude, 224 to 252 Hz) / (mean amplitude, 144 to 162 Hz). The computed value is 0.90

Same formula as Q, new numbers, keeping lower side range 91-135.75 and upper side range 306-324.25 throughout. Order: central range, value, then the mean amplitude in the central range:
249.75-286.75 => -1.58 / 1.15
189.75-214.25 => 1.08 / 1.1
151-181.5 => -0.72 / 1.2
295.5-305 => -1.41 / 1.24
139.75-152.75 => -0.37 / 1.22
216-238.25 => 0.37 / 1.11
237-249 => 0.40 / 1.08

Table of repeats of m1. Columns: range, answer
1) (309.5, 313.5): 1.07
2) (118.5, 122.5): 1.25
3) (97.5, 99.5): 1.1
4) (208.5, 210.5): 1.08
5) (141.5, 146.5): 1.25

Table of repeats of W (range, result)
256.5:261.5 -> 1.1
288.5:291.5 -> 1.39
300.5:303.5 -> 1.21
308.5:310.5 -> 1.06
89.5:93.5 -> 1.16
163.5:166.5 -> 1.19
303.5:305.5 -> 1.17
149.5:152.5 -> 1.19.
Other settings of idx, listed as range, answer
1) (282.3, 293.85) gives 1.27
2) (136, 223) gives 1.05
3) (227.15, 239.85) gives 1.08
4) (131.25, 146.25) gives 1.21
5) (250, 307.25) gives 1.03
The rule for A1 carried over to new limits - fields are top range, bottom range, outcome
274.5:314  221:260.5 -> 1.12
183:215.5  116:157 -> 0.89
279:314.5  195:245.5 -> 1.12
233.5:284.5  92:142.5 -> 0.92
